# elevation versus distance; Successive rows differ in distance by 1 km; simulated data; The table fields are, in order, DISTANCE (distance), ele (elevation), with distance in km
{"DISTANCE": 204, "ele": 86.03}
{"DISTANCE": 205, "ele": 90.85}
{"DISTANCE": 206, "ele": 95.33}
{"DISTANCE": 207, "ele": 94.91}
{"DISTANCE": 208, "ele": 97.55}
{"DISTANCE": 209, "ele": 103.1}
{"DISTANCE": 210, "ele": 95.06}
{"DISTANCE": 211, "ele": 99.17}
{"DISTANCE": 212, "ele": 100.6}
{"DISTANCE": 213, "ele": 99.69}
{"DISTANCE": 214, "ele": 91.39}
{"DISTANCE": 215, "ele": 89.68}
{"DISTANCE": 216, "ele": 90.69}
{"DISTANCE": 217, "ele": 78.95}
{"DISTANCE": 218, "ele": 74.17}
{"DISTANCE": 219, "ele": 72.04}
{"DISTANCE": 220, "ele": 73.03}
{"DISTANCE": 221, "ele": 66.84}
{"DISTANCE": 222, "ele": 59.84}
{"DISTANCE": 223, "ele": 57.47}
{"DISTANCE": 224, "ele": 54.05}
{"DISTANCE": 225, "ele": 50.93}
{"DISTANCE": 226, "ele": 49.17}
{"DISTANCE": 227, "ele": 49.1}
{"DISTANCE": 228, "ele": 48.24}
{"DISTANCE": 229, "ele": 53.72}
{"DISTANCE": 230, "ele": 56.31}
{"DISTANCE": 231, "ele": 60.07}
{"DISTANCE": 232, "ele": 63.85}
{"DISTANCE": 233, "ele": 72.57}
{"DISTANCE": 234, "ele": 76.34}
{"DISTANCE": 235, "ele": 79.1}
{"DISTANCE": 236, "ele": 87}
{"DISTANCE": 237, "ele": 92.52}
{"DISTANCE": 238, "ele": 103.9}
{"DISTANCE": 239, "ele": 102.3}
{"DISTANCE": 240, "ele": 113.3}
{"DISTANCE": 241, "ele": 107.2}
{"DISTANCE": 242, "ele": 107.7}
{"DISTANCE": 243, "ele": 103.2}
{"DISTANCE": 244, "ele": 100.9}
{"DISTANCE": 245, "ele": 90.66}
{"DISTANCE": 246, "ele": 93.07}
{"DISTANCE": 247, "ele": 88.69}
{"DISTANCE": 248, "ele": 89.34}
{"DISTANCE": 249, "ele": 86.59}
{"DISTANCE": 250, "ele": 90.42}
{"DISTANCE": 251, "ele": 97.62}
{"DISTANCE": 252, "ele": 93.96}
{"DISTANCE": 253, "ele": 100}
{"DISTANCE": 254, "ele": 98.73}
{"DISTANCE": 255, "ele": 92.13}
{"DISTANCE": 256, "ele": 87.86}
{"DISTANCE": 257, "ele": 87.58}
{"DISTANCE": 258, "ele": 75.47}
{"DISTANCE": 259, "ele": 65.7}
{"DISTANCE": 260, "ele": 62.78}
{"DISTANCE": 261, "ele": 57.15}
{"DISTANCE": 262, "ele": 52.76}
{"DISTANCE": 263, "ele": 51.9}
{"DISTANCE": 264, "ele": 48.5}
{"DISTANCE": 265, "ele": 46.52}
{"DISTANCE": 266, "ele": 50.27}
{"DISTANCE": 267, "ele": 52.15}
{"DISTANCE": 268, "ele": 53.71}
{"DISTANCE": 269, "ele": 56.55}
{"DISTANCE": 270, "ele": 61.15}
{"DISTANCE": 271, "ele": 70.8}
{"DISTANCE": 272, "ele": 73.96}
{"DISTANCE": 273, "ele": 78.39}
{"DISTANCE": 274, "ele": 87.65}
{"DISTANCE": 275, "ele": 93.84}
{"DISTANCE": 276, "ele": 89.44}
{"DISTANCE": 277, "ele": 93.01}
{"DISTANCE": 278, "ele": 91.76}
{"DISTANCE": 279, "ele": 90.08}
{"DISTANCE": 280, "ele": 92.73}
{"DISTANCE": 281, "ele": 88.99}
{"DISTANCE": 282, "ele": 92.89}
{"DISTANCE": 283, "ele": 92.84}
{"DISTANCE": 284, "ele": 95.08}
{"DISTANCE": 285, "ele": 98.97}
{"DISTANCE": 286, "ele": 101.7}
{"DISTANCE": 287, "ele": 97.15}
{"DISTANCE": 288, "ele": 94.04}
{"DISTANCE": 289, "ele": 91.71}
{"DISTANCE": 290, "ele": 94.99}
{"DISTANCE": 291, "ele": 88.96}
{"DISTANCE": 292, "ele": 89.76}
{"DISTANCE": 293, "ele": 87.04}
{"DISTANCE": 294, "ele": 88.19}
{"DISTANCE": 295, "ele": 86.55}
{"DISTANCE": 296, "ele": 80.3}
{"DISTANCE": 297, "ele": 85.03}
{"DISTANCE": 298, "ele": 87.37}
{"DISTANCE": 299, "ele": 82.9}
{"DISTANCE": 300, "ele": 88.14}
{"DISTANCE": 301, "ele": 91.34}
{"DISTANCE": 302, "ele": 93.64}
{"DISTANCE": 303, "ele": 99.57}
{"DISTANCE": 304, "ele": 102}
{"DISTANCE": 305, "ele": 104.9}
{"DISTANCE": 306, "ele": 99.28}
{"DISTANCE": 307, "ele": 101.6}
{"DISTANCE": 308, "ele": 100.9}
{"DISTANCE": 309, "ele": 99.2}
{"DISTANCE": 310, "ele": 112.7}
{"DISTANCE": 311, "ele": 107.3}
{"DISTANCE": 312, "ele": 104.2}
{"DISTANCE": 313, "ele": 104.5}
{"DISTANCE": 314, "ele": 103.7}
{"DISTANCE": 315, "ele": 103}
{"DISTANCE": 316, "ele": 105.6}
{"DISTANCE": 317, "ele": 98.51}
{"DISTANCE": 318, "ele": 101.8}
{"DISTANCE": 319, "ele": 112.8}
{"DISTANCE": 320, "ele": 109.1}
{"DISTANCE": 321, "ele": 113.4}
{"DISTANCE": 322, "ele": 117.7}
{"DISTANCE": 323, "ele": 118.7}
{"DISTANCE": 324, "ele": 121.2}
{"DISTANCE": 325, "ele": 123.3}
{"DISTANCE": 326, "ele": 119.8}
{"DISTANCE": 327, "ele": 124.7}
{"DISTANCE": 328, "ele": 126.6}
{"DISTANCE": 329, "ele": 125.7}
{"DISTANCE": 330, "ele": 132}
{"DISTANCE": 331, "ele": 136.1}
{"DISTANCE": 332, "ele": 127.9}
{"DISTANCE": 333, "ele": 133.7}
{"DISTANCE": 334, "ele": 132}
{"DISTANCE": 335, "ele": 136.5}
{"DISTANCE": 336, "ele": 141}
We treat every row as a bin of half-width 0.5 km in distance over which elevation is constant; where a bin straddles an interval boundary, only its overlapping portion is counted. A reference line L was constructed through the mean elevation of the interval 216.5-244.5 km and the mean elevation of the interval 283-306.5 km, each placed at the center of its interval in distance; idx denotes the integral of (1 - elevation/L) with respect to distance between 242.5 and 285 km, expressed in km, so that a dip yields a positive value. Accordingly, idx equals 1.9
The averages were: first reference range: 75.5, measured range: 80.4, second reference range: 92.6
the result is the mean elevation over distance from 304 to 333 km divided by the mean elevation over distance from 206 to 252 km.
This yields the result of 1.4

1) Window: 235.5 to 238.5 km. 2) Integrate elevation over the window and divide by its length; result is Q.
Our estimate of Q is 94.5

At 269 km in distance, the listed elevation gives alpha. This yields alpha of 56.55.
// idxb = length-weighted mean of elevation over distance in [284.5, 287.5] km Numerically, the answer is 99.3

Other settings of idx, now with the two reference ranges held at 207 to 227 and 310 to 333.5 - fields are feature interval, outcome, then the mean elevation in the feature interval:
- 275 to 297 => 2.48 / 91.6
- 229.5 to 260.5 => 0.26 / 88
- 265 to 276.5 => 3.44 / 68.8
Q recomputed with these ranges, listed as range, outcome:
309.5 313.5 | 107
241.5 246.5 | 99.1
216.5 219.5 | 75.1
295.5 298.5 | 84.2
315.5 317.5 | 102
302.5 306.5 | 101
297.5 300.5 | 86.1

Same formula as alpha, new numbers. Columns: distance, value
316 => 105.6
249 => 86.59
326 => 119.8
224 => 54.05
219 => 72.04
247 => 88.69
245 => 90.66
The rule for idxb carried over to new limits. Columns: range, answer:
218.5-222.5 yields 67.9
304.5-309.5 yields 101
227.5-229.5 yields 51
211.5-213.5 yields 100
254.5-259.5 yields 81.7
